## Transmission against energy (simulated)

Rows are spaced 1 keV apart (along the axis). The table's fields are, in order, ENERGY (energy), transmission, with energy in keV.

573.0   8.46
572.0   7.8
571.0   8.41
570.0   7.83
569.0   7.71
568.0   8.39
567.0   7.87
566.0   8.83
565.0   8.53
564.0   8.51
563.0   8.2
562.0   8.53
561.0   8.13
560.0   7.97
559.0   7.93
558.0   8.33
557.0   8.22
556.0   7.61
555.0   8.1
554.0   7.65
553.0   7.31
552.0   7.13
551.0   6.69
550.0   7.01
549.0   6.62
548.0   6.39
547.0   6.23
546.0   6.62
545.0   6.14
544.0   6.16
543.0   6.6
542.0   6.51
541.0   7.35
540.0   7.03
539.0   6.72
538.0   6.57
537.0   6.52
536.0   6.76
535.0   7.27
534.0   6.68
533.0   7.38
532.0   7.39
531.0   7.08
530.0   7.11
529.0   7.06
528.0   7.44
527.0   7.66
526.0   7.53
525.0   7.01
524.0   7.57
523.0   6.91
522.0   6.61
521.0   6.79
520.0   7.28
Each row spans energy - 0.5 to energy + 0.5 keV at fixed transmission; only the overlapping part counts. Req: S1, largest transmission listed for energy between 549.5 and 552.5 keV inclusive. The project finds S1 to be 7.13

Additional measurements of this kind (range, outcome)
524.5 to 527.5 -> 7.66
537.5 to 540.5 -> 7.03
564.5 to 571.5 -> 8.83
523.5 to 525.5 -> 7.57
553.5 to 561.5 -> 8.33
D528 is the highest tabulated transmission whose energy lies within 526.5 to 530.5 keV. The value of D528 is 7.66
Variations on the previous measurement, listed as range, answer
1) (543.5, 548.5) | 6.62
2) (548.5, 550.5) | 7.01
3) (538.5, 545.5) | 7.35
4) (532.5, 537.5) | 7.38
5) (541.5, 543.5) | 6.6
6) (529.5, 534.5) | 7.39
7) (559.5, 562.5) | 8.53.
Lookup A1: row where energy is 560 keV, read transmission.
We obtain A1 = 7.97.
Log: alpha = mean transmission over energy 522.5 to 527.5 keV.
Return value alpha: 7.34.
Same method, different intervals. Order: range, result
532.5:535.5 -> 7.11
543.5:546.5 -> 6.31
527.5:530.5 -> 7.2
